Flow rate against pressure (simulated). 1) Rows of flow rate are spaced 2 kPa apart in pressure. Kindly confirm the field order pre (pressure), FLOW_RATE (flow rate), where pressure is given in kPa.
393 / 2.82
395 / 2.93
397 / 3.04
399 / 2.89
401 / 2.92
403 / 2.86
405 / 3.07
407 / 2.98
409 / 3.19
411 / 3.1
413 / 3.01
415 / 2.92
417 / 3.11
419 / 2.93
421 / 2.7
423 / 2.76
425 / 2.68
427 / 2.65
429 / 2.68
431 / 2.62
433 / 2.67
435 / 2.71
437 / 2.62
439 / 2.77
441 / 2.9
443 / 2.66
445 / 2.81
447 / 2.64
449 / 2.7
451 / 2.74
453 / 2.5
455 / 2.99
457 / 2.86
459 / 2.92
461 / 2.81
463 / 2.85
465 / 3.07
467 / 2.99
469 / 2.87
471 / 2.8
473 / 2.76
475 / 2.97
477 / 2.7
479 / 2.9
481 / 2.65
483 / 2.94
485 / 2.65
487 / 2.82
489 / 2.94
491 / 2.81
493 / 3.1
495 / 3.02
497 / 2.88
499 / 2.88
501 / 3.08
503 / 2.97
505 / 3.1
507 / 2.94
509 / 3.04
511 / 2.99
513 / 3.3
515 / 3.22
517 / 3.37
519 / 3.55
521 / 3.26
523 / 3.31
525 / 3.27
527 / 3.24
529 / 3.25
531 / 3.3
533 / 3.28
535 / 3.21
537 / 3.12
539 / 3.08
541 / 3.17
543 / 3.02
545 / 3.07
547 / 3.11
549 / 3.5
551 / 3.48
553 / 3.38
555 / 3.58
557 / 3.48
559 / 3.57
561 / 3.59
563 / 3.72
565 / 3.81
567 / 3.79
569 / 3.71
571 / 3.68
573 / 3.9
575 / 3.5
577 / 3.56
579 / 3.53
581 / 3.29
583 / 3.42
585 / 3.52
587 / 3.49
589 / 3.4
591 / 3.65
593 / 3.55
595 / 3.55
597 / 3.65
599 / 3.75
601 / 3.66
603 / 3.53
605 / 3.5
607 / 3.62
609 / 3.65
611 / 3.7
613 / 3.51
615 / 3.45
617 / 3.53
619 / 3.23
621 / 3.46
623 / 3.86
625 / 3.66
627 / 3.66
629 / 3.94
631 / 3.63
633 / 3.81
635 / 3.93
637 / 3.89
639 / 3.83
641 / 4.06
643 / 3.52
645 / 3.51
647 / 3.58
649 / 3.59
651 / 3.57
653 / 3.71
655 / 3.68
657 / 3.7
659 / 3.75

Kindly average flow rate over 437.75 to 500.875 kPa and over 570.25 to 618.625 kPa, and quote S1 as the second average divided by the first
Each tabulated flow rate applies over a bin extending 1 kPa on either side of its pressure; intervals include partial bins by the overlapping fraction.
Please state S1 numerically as 1.3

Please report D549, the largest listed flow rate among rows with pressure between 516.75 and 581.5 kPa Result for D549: 3.9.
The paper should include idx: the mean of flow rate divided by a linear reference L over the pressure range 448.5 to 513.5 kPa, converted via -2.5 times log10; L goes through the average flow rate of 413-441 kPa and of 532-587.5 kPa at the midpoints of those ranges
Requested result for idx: 0.06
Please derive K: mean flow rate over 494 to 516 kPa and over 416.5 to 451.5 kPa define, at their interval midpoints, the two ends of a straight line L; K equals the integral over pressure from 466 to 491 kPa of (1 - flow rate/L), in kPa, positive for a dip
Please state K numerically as 0.80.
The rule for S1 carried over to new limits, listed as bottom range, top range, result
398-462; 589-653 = 1.29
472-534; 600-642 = 1.20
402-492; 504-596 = 1.20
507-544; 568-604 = 1.11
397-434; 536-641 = 1.24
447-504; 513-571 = 1.18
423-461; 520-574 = 1.25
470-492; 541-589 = 1.24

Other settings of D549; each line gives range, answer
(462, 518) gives 3.37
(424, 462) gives 2.99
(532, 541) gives 3.28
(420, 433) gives 2.76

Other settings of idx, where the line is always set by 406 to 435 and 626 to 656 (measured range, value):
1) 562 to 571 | -0.10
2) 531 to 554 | 0.04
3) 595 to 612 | -0.01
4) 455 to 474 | 0.05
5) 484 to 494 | 0.09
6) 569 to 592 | -0.02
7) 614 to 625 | 0.04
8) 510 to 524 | -0.02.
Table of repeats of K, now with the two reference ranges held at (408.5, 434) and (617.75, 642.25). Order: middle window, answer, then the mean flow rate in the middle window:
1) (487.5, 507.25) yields 1.2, 2.97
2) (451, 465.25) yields 0.8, 2.84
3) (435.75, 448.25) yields 0.8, 2.73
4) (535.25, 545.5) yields 0.8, 3.1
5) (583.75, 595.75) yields 0.1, 3.52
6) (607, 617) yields 0.2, 3.58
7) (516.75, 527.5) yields -0.2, 3.34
